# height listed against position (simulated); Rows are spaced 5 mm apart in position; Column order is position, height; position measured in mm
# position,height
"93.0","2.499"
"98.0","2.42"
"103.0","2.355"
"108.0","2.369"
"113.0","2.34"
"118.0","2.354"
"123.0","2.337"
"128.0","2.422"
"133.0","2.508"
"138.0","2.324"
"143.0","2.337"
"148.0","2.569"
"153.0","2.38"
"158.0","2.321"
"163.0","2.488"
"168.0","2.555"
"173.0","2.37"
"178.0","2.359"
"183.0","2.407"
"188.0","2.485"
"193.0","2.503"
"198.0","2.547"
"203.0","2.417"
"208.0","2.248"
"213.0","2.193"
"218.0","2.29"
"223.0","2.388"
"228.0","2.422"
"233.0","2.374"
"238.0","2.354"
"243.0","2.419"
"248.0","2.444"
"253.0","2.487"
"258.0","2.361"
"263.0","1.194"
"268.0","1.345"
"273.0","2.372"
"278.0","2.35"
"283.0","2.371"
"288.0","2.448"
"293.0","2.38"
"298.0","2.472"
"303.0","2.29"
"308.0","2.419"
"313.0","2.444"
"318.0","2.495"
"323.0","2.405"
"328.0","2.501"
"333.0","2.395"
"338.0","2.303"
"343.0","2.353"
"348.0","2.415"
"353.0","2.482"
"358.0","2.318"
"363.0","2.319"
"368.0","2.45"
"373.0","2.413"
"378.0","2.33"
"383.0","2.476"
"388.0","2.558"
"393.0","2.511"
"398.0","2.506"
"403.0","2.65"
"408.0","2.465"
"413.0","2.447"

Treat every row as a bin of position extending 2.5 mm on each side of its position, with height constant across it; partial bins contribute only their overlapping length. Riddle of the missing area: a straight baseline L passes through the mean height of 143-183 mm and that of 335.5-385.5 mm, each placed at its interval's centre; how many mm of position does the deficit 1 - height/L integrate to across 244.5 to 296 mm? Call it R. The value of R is 4.7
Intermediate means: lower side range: 2.43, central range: 2.18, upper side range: 2.39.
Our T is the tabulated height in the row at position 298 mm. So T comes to 2.472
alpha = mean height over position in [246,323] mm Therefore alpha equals 2.26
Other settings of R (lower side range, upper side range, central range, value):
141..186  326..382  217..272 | 5.0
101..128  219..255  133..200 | -1.6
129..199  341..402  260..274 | 4.9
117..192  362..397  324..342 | 0.3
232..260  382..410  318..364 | 1.7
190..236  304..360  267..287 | 1.7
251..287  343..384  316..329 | -1.2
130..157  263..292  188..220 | -1.4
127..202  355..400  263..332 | 4.1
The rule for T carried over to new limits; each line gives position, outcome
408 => 2.465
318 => 2.495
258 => 2.361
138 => 2.324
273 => 2.372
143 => 2.337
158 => 2.321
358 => 2.318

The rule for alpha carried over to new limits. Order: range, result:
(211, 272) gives 2.19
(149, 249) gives 2.4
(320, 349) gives 2.4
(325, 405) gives 2.43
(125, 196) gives 2.43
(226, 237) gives 2.39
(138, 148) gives 2.39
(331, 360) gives 2.38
